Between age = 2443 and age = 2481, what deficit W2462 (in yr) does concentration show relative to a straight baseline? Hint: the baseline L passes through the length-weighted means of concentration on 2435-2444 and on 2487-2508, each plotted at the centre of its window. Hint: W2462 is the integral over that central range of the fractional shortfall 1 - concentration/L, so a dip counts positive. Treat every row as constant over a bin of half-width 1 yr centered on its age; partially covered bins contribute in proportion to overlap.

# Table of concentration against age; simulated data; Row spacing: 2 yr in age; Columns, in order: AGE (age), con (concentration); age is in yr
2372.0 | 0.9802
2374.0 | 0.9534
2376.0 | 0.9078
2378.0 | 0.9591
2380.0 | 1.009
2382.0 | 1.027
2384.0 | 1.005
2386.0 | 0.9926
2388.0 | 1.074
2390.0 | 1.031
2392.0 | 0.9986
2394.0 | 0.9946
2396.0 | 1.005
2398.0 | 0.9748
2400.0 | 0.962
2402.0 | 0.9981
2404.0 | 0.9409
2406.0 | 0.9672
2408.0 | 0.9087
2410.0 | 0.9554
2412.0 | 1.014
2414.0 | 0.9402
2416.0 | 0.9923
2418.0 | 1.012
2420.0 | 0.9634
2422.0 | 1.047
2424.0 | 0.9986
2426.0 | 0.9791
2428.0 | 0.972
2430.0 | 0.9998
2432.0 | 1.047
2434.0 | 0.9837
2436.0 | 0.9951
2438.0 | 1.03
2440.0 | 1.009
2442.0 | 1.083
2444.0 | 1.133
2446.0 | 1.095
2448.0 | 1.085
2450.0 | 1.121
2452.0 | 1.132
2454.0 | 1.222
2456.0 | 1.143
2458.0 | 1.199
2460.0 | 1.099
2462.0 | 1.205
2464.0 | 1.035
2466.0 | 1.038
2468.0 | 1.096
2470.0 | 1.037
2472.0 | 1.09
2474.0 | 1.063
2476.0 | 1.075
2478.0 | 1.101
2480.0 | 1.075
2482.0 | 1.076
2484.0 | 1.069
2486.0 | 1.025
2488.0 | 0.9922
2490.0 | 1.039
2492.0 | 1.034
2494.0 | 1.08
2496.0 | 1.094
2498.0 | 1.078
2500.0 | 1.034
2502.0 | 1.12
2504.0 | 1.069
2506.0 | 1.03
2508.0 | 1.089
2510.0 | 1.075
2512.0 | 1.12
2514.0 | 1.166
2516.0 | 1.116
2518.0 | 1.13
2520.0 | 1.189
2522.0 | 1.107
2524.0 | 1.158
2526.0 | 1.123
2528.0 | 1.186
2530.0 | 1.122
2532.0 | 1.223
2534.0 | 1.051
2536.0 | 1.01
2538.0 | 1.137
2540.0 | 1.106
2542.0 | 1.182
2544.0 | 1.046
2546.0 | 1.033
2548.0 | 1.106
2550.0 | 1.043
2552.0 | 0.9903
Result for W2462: -2.2 yr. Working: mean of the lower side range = 1.04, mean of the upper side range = 1.06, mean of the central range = 1.11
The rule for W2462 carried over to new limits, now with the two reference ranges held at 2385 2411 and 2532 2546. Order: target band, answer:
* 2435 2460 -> -2.0 yr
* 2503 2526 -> -0.8 yr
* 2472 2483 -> -0.3 yr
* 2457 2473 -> -1.0 yr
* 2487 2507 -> 0.1 yr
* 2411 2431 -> 0.2 yr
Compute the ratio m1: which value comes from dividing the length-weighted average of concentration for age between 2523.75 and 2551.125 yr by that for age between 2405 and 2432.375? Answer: 1.13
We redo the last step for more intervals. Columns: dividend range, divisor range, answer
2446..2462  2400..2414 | 1.19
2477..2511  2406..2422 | 1.09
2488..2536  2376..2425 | 1.11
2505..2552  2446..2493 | 1.02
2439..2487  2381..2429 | 1.11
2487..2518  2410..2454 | 1.04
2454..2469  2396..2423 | 1.15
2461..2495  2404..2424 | 1.09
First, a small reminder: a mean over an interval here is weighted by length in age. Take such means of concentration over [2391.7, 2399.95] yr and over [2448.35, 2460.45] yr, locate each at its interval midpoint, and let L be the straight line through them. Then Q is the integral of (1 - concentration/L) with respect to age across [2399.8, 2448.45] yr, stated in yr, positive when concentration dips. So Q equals 2.9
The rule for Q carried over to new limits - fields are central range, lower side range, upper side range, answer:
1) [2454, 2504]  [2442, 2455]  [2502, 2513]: 1.0 yr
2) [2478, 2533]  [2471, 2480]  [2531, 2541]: -0.2 yr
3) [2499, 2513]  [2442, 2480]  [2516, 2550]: 0.5 yr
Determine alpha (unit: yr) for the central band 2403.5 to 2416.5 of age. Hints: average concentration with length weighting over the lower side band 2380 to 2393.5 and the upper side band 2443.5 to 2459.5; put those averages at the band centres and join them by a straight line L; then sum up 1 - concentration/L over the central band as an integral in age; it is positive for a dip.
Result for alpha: 1.3 yr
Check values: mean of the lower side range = 1.02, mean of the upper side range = 1.14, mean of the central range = 0.959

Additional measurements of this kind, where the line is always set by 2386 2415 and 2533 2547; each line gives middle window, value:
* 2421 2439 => 0.0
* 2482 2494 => 0.1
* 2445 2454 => -0.9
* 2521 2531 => -0.6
